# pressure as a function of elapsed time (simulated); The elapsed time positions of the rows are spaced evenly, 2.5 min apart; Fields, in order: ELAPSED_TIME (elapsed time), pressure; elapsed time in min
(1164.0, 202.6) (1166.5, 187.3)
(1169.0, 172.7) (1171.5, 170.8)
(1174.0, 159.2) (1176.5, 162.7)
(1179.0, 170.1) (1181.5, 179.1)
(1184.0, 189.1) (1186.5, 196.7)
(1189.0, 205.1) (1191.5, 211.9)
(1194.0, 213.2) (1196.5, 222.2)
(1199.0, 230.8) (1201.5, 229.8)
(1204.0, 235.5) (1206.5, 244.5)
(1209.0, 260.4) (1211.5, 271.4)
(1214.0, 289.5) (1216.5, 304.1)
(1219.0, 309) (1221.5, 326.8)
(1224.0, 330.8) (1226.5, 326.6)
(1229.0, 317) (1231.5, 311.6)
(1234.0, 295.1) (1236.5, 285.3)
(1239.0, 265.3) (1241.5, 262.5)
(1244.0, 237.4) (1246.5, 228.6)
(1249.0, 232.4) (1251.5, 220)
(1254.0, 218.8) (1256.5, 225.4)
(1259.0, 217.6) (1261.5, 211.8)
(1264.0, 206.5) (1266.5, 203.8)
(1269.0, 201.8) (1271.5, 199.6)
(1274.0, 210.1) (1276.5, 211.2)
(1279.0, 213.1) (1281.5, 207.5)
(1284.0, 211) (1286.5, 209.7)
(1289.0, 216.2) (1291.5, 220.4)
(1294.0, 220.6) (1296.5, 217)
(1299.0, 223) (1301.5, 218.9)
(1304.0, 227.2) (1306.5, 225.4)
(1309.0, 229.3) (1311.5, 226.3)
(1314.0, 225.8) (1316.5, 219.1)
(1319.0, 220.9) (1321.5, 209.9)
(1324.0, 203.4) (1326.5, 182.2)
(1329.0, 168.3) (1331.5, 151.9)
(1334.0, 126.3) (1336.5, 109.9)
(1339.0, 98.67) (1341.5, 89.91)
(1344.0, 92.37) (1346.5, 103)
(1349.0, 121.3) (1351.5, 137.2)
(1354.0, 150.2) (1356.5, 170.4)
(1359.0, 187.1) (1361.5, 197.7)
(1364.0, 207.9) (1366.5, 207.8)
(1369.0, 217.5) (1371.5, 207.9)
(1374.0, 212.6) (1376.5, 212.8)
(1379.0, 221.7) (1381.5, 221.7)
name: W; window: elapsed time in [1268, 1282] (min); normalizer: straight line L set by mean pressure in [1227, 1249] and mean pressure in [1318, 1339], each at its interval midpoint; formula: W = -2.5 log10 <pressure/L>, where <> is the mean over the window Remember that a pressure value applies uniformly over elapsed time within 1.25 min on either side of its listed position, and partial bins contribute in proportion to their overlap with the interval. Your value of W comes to 0.11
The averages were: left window 275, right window 167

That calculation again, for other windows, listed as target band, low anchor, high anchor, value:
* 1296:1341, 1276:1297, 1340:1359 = -0.116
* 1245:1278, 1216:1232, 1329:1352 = 0.180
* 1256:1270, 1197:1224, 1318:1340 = 0.067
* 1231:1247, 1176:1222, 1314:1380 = -0.234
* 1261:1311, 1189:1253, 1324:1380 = -0.005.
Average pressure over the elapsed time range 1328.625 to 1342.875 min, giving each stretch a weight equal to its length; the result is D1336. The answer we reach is 121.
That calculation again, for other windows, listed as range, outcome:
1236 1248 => 253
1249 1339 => 205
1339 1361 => 132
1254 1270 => 212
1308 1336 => 194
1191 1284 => 248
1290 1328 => 218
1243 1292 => 215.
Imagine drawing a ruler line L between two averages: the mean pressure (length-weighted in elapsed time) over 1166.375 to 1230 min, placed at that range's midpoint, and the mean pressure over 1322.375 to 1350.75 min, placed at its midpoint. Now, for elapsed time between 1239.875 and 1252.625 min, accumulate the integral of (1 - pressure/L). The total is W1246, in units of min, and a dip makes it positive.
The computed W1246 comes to -2.4 min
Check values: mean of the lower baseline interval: 236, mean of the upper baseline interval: 133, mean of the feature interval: 237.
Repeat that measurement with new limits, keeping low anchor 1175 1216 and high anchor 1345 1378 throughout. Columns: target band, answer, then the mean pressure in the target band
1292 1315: -3.6 min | 224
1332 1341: 3.5 min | 113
